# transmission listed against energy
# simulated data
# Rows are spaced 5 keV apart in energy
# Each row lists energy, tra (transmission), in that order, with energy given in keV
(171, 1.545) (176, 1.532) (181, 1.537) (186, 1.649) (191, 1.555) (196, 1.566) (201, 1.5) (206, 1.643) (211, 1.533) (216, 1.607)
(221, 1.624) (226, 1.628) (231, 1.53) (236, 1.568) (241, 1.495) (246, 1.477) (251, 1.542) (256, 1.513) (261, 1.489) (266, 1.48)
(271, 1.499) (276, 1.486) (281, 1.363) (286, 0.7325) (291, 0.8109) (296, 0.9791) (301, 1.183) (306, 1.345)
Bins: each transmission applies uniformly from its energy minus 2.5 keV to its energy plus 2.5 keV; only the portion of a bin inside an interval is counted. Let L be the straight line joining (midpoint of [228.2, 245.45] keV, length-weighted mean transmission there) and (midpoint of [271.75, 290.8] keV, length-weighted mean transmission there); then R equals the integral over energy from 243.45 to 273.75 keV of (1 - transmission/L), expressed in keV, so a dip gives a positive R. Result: -3.33 keV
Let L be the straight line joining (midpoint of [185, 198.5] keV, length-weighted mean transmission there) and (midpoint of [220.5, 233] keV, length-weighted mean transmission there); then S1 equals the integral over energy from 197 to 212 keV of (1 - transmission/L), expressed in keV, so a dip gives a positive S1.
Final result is 0.2 keV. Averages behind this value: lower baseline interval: 1.58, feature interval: 1.56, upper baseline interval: 1.59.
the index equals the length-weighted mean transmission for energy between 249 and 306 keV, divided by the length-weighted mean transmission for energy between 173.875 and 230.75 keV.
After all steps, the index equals 0.81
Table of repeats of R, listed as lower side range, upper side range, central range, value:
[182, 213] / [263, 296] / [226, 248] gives -2.05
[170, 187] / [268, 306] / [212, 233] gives -2.90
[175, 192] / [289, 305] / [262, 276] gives -3.92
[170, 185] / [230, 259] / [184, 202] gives -0.34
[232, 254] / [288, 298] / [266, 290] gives -3.90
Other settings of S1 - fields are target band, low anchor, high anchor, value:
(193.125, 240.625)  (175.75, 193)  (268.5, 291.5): -4.13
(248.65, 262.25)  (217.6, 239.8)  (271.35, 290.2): -1.33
